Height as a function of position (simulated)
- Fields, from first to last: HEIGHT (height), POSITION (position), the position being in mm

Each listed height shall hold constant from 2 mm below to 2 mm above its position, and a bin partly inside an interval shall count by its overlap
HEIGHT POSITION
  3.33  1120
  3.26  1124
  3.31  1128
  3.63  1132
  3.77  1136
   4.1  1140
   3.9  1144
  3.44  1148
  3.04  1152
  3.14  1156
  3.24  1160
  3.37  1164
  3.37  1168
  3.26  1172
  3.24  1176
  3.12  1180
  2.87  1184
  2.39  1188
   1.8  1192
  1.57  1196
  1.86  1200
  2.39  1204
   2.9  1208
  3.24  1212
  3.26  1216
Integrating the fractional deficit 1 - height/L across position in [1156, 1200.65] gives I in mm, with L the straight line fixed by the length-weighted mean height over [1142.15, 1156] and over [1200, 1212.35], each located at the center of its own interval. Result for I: 3.8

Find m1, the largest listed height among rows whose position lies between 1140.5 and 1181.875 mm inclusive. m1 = 3.9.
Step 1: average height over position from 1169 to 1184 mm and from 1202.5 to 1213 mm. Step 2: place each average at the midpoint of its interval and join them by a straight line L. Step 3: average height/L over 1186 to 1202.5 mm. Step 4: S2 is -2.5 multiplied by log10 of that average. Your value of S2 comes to 0.48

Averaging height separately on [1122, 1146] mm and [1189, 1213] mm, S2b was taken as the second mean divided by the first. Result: 0.6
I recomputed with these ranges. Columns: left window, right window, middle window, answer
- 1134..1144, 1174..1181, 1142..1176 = 1.9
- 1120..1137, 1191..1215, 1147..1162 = -0.6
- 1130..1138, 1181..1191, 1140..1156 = -0.4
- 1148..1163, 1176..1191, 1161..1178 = -1.8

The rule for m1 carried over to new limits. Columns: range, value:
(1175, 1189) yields 3.24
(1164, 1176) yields 3.37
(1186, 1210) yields 2.9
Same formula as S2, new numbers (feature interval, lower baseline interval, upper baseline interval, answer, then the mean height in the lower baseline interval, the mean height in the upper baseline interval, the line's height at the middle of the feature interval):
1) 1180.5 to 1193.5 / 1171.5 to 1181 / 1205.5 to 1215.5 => 0.27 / 3.21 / 3.06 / 3.16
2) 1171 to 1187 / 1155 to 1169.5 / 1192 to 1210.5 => -0.10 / 3.29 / 2.17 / 2.81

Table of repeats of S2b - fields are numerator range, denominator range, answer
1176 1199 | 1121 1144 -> 0.66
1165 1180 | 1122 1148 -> 0.90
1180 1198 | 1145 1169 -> 0.69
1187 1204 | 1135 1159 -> 0.55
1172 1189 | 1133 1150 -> 0.79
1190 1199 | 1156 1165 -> 0.52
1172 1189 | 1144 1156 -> 0.89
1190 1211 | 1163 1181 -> 0.66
